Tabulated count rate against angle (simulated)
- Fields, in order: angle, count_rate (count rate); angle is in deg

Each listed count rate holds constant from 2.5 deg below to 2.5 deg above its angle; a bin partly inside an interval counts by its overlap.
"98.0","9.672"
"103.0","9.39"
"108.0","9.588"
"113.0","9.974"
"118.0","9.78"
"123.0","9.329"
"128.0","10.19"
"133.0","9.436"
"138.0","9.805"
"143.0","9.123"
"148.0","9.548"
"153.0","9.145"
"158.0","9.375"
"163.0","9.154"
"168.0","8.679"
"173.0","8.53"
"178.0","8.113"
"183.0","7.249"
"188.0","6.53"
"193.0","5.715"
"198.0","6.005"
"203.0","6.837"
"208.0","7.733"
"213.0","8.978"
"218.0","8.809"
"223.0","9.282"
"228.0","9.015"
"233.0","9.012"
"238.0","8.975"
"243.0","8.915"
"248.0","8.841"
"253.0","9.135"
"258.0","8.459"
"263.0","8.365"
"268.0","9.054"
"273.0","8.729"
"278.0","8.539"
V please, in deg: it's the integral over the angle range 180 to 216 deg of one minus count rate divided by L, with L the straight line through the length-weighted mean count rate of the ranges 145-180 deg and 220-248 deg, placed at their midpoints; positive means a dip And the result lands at 7.8 deg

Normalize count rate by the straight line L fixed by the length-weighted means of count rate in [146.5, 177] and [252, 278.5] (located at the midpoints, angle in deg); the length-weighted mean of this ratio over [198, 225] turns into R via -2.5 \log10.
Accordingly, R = 0.10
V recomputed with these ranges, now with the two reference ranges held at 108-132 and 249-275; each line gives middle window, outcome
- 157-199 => 7.45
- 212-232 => 0.04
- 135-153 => 0.29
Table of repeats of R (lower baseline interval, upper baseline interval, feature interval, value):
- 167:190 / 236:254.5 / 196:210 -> 0.198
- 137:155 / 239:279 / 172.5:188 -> 0.199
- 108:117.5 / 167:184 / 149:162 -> -0.070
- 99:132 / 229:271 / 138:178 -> 0.043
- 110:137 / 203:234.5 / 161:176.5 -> 0.059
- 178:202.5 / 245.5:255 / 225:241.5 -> -0.088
